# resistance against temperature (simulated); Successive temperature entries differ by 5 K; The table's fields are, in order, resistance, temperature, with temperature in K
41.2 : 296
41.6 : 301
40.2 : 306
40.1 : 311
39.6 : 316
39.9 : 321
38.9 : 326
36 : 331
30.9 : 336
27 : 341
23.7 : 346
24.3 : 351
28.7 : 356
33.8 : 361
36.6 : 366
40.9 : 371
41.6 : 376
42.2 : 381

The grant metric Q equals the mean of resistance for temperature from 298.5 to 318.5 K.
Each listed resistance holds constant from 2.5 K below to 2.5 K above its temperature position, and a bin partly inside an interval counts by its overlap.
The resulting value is 40.4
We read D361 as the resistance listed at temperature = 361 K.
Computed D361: 33.8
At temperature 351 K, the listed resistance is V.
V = 24.3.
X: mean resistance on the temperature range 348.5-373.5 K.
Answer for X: 32.9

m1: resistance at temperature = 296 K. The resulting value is 41.2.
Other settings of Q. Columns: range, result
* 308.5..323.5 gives 39.9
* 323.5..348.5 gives 31.3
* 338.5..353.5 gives 25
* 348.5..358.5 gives 26.5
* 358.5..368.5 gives 35.2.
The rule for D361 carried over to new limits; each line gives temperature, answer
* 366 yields 36.6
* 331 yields 36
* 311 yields 40.1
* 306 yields 40.2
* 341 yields 27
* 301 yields 41.6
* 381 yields 42.2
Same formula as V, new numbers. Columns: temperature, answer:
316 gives 39.6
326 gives 38.9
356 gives 28.7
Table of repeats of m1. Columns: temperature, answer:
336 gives 30.9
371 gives 40.9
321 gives 39.9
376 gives 41.6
